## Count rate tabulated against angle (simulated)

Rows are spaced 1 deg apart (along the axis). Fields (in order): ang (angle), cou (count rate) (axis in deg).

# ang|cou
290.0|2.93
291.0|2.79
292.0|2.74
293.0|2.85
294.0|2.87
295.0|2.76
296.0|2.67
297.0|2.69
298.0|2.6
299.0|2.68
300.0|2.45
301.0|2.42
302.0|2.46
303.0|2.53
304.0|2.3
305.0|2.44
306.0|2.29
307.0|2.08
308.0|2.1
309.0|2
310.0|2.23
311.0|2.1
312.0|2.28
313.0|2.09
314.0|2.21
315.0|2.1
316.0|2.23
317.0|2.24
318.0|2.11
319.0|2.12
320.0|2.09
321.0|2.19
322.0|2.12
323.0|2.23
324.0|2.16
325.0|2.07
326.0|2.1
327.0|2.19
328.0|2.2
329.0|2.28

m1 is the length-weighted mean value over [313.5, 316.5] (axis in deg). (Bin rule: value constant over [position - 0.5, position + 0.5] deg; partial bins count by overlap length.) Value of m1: 2.18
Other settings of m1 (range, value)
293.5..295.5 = 2.81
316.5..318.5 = 2.17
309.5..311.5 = 2.17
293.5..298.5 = 2.72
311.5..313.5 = 2.18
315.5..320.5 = 2.16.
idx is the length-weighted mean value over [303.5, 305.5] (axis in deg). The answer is 2.37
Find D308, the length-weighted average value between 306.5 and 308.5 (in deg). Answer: 2.09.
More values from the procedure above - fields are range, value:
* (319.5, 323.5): 2.16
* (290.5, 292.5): 2.77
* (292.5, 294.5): 2.86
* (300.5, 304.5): 2.43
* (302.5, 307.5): 2.33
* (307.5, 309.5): 2.05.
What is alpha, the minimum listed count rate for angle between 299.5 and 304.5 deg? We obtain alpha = 2.3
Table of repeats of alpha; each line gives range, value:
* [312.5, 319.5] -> 2.09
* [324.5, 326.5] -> 2.07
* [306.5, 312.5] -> 2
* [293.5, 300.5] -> 2.45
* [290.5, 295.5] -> 2.74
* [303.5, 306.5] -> 2.29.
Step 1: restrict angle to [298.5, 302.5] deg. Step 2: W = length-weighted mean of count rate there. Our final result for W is 2.5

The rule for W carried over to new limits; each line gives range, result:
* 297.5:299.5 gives 2.64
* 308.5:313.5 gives 2.14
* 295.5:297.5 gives 2.68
